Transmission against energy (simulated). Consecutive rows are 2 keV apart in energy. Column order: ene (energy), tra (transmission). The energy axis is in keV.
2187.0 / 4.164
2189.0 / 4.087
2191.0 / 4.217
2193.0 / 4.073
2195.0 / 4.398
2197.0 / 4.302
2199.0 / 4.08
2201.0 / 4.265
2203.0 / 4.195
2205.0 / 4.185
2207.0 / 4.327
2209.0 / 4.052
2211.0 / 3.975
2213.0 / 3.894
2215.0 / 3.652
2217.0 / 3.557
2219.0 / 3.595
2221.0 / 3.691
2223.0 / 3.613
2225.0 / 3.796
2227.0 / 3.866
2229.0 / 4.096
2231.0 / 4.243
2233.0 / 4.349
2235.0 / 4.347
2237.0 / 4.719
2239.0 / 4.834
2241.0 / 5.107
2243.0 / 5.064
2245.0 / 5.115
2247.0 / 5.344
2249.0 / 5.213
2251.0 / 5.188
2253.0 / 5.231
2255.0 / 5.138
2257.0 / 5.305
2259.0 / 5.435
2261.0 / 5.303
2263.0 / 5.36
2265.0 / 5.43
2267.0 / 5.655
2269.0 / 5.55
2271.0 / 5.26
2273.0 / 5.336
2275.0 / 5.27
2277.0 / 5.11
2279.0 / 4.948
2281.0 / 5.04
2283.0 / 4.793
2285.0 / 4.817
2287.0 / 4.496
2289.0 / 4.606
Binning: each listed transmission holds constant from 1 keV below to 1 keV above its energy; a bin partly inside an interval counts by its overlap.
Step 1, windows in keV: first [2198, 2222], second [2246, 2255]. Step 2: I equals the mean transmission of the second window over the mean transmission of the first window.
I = 1.32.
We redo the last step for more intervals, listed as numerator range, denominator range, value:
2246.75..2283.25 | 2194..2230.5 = 1.32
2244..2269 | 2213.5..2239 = 1.33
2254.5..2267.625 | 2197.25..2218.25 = 1.34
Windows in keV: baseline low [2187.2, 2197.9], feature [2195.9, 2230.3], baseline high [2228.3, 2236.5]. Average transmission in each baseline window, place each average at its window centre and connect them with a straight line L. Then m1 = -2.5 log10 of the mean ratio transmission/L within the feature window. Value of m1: 0.08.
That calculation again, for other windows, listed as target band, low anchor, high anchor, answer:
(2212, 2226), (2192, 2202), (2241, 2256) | 0.25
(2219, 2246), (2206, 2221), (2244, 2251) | 0.07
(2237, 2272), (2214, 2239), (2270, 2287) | -0.15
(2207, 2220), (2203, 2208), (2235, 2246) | 0.15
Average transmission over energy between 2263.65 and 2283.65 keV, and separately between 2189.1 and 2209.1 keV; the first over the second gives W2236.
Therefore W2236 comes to 1.25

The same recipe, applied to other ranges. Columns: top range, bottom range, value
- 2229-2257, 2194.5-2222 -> 1.22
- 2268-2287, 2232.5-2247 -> 1.05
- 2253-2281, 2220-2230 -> 1.39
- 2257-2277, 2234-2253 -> 1.08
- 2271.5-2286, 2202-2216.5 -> 1.26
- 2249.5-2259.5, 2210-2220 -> 1.41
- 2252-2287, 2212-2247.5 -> 1.22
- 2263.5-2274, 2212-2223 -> 1.48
